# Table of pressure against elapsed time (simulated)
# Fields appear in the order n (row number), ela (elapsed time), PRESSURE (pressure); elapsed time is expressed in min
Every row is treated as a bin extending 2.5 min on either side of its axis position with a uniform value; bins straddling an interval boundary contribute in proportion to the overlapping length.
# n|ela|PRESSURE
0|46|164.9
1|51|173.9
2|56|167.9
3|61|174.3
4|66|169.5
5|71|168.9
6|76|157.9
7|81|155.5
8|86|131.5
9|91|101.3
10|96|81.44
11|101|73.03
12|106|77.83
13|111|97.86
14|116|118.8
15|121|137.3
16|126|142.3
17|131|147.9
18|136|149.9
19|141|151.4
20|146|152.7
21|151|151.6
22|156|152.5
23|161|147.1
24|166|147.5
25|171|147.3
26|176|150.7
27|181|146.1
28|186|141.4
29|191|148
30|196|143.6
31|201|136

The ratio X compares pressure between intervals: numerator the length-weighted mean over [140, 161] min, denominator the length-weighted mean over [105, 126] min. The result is 1.3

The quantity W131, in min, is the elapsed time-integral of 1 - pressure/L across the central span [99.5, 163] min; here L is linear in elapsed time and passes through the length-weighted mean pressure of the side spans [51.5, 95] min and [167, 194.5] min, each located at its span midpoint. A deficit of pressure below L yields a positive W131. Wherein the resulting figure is 7.4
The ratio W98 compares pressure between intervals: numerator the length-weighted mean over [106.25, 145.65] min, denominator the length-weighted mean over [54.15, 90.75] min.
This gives 0.8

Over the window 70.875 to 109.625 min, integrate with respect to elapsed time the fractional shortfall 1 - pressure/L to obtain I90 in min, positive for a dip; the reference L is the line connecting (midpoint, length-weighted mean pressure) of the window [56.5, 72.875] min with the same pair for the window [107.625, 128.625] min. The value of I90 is 9.1 min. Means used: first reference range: 171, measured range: 115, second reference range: 122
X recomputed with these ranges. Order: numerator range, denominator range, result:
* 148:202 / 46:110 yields 1.08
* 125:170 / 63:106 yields 1.17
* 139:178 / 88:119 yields 1.61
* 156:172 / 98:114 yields 1.76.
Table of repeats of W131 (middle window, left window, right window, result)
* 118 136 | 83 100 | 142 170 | -1.9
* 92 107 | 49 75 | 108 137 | 6.8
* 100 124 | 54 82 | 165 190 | 8.3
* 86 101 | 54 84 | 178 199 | 6.2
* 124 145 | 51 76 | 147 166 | 0.9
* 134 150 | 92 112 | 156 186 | -4.1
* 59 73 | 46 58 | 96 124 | -1.7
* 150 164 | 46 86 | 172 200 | 0.0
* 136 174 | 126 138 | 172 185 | -0.7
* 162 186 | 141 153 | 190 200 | 0.1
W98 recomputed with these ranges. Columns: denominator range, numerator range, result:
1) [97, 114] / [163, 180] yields 1.77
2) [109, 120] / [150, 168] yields 1.33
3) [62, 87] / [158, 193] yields 0.92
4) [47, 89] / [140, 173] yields 0.93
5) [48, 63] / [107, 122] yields 0.65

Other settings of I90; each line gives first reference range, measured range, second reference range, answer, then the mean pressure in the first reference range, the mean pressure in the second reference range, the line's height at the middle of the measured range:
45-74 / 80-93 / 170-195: 2.95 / 170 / 146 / 165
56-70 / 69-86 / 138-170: 1.16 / 171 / 150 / 168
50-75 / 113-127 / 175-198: 2.48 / 170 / 146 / 159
